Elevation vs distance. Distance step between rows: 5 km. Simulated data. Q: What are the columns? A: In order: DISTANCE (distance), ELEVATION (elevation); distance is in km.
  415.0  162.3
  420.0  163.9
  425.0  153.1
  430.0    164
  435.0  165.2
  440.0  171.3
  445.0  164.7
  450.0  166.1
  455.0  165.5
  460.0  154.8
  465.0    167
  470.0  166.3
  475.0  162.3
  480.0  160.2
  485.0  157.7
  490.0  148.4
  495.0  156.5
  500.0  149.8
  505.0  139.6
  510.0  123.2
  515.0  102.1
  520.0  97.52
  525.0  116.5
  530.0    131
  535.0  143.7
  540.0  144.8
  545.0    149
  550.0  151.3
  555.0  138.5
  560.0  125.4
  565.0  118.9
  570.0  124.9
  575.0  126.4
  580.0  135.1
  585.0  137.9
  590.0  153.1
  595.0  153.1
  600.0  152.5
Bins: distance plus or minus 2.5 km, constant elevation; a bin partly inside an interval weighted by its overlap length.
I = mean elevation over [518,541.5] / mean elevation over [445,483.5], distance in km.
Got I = 0.78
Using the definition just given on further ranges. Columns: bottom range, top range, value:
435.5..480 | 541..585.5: 0.82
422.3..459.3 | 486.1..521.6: 0.81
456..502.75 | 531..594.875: 0.87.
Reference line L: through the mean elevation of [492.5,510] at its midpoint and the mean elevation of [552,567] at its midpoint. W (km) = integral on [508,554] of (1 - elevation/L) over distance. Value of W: 2.34 km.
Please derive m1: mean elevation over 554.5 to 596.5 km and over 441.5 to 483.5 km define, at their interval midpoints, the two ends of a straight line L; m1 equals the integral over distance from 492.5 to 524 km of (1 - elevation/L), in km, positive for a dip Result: 5.0 km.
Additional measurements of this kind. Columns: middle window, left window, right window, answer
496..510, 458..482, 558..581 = 0.75 km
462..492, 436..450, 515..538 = -2.46 km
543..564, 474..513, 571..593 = 0.28 km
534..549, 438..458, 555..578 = -1.38 km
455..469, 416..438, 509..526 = -2.12 km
